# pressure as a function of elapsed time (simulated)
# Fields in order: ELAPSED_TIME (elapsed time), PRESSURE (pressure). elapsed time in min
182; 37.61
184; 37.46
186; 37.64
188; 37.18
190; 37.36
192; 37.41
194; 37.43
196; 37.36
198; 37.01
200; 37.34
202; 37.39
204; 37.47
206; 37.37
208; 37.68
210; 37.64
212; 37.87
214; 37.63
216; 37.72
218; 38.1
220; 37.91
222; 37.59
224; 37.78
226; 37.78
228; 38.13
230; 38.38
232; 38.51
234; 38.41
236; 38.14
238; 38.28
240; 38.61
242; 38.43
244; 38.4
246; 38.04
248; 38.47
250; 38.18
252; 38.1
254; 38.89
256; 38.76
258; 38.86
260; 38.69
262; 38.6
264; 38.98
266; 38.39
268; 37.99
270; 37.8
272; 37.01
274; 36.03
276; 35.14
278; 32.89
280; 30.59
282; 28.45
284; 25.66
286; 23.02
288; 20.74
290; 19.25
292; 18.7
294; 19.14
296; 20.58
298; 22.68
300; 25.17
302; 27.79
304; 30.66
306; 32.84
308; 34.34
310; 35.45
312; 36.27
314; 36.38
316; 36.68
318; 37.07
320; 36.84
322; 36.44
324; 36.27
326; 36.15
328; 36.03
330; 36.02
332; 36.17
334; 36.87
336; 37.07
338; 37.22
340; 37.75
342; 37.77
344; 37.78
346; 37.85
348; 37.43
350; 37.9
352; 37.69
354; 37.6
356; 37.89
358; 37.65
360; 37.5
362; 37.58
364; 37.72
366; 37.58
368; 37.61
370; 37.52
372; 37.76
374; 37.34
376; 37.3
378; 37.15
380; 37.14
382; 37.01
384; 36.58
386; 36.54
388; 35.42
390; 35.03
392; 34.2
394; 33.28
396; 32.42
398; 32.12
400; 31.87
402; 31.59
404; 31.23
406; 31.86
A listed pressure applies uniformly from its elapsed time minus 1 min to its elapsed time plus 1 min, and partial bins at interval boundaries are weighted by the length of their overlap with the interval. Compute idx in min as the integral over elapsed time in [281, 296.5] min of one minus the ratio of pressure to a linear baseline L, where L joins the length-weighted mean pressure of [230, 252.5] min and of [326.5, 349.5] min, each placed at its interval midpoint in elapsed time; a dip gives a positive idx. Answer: 6.5 min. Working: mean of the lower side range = 38.3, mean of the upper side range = 37.1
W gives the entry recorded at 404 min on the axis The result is 31.23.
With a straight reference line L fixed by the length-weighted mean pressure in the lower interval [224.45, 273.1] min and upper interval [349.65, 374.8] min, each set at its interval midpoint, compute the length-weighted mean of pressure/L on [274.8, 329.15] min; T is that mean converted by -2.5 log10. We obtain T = 0.25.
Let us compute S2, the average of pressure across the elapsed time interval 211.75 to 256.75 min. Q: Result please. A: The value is 38.2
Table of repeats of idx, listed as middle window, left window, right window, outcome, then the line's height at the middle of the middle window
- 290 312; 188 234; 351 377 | 6.32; 37.6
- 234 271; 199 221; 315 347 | -1.04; 37.4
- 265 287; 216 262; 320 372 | 2.86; 37.9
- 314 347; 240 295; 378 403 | -2.72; 34.1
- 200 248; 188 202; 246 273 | -0.23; 37.8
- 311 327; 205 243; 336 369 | 0.52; 37.7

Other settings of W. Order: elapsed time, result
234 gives 38.41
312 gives 36.27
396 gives 32.42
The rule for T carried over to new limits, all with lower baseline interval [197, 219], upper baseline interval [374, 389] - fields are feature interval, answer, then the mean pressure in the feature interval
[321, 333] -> 0.025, 36.2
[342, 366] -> -0.023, 37.7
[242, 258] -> -0.030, 38.4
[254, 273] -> -0.030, 38.4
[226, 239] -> -0.023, 38.3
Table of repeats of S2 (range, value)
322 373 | 37.3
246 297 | 32.5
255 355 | 33.5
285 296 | 20.2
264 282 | 35.5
